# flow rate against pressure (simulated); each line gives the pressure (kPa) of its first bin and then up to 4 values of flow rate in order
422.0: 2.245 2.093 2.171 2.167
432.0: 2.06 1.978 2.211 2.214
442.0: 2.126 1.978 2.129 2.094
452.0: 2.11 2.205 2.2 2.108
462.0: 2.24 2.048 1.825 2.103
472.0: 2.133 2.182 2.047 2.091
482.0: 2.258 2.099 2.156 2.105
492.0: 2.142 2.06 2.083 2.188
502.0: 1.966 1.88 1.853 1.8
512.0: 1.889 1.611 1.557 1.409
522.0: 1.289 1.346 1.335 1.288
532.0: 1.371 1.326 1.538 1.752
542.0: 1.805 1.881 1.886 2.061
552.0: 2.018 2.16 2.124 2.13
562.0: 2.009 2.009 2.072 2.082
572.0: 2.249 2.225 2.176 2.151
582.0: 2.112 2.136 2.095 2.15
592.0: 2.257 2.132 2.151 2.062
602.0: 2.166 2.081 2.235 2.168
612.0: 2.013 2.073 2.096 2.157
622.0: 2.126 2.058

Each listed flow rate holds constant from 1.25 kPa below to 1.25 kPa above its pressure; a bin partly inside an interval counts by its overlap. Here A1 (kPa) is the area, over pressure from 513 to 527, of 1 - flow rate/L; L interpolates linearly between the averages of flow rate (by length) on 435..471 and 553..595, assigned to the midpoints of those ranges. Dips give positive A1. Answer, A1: 4.50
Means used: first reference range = 2.11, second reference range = 2.13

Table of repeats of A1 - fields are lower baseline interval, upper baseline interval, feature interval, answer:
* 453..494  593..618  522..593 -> 7.1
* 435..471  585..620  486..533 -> 8.1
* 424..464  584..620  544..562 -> 0.7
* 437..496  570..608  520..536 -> 6.0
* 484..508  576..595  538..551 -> 1.4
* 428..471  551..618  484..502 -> 0.0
